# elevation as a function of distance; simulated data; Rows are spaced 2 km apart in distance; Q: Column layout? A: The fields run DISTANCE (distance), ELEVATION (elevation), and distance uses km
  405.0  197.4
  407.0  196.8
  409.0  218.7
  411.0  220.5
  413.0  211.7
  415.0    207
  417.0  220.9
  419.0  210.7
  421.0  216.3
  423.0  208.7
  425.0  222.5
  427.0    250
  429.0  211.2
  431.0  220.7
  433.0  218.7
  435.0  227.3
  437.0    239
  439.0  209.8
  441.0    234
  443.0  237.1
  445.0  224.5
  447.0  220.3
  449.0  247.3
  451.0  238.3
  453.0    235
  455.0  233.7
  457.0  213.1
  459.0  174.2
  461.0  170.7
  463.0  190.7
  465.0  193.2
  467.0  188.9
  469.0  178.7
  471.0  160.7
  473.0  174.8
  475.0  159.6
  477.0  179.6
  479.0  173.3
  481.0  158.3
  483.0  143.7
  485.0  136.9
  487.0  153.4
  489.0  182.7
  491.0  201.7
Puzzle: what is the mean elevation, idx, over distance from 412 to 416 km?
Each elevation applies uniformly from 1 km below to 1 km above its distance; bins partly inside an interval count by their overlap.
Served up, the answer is 209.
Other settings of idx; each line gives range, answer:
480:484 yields 151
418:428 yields 222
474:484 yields 163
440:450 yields 233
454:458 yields 223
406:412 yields 212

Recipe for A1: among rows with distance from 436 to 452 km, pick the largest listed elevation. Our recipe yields 247.3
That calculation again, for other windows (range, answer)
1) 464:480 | 193.2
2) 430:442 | 239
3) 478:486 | 173.3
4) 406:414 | 220.5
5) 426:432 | 250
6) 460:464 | 190.7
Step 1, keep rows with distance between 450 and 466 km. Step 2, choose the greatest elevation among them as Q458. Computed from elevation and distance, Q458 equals 238.3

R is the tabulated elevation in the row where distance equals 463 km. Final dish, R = 190.7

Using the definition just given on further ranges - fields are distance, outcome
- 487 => 153.4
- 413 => 211.7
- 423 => 208.7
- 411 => 220.5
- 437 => 239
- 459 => 174.2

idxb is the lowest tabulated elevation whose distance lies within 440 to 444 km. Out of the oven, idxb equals 234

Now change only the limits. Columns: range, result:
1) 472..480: 159.6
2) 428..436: 211.2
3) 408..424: 207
